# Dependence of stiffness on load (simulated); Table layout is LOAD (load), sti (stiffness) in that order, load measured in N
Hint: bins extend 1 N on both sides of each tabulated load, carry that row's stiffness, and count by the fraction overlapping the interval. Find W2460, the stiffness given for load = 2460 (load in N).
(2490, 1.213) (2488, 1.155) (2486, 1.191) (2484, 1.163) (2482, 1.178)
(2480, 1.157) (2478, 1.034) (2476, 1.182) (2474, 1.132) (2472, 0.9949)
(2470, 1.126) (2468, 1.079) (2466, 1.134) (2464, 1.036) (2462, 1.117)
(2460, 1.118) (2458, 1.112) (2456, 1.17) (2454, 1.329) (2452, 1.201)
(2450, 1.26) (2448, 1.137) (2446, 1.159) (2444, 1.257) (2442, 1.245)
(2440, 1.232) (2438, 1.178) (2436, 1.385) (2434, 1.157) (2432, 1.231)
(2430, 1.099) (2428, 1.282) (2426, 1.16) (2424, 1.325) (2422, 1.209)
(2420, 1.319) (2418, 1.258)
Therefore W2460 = 1.118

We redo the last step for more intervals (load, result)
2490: 1.213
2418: 1.258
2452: 1.201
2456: 1.17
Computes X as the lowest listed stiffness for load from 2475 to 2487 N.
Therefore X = 1.034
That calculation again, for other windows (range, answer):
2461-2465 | 1.036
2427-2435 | 1.099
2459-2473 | 0.9949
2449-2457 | 1.17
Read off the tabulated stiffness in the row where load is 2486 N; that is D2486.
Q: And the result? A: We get 1.191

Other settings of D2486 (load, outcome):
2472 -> 0.9949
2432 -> 1.231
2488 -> 1.155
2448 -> 1.137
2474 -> 1.132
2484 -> 1.163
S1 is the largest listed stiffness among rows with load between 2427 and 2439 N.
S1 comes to 1.385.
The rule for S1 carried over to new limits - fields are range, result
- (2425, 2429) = 1.282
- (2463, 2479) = 1.182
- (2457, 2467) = 1.134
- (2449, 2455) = 1.329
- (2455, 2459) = 1.17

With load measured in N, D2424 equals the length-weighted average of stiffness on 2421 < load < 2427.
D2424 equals 1.23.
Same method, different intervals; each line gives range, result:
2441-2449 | 1.2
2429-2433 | 1.17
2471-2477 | 1.1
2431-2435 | 1.19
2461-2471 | 1.1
